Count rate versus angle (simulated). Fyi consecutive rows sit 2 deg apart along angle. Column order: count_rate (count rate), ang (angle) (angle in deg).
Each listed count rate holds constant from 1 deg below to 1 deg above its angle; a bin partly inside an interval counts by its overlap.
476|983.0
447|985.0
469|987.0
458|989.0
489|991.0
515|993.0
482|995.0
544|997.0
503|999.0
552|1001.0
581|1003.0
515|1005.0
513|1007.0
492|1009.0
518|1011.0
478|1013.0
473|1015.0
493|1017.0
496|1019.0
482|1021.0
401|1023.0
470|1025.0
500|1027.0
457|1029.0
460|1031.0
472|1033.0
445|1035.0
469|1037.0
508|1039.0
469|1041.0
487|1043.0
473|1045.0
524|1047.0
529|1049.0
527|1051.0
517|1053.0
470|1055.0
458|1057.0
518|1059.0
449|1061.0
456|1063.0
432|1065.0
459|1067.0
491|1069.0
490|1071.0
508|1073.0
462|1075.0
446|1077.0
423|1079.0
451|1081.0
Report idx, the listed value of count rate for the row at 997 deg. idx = 544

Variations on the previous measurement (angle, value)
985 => 447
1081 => 451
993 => 515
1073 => 508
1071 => 490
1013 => 478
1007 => 513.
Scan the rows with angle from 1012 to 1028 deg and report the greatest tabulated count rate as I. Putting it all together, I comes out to 500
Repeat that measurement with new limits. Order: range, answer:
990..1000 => 544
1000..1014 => 581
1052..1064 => 518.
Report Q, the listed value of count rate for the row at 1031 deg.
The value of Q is 460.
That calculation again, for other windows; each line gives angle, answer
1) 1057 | 458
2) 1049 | 529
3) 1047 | 524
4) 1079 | 423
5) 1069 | 491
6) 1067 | 459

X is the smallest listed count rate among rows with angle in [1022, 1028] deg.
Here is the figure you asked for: 401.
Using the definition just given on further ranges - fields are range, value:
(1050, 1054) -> 517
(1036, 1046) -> 469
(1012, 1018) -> 473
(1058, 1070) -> 432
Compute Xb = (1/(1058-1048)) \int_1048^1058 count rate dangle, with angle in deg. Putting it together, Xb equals 500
